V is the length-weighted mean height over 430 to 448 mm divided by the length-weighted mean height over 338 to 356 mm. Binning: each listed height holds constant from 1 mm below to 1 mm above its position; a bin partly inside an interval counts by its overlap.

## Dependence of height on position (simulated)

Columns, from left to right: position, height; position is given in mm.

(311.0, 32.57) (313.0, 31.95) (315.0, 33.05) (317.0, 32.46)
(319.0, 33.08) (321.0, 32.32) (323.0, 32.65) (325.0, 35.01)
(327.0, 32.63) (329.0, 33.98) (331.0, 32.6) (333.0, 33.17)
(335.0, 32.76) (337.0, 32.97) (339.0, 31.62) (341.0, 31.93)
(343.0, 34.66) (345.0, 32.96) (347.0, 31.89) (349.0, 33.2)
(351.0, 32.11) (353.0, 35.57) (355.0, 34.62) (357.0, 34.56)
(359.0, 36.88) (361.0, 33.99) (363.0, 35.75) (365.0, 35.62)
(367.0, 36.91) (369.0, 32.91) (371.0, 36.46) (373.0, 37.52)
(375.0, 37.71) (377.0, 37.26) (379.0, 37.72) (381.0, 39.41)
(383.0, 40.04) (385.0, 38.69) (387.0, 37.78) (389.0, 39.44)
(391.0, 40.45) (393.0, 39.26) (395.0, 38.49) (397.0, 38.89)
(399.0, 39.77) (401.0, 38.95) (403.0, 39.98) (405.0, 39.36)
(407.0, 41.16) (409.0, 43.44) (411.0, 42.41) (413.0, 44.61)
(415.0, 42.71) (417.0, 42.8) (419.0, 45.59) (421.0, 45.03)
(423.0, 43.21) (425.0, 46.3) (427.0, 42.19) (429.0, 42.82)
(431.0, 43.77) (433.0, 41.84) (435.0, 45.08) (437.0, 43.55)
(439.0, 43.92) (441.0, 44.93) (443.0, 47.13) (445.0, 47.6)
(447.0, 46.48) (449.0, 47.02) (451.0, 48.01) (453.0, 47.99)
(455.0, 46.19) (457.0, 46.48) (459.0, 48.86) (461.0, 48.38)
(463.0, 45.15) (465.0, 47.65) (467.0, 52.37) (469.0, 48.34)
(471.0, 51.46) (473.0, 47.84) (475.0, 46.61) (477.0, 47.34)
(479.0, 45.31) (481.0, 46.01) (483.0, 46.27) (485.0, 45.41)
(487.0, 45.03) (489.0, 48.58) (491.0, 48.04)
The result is 1.35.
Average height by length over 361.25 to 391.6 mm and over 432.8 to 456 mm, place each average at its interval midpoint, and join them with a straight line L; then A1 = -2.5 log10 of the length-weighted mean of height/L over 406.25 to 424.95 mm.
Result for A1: -0.032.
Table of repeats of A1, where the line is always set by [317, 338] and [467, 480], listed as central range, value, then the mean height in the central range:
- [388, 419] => 0.00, 40.9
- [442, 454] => -0.04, 47.4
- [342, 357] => 0.05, 33.6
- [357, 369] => 0.04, 35.5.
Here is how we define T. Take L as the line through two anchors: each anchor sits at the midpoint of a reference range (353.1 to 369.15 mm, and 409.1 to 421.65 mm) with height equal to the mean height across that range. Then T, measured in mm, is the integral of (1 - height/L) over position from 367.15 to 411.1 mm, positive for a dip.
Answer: 0.9 mm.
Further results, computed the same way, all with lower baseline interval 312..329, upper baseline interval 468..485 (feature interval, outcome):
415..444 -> -0.78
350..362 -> 0.53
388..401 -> 0.13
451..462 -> -0.53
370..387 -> 0.09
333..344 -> 0.57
